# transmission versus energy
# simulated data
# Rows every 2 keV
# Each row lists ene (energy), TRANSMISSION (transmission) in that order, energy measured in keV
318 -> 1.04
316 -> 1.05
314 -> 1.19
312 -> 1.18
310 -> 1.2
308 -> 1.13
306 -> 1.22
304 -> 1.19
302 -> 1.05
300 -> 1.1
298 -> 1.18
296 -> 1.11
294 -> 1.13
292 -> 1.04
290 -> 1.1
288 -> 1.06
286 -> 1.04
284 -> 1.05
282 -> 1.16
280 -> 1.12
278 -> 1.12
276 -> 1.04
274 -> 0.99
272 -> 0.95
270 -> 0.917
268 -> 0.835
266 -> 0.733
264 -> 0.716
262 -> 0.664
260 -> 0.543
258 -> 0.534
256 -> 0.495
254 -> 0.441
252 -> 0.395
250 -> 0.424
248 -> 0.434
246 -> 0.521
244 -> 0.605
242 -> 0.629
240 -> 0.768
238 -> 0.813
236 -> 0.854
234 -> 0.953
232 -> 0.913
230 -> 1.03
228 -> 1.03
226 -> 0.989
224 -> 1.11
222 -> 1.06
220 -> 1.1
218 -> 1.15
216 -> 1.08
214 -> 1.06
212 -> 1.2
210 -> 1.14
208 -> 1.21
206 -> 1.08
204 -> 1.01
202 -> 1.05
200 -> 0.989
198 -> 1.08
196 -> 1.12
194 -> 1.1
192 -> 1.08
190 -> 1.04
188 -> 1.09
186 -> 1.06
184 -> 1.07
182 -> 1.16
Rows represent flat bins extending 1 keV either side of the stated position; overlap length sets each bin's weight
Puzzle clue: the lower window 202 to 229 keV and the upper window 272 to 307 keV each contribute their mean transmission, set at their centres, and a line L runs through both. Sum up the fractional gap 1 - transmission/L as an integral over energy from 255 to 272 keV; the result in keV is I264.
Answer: 6.2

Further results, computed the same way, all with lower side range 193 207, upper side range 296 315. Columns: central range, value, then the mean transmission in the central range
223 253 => 9.02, 0.765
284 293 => 0.65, 1.06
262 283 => 3.43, 0.944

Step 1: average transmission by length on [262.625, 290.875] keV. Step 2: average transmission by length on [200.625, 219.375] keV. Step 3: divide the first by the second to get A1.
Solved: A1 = 0.89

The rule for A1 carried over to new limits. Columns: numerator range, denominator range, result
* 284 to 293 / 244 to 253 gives 2.29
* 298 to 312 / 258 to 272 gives 1.57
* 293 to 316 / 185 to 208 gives 1.07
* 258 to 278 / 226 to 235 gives 0.84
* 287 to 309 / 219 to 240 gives 1.15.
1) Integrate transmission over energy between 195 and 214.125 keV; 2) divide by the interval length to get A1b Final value 1.1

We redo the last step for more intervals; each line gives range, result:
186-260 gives 0.902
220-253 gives 0.793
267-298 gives 1.05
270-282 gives 1.04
